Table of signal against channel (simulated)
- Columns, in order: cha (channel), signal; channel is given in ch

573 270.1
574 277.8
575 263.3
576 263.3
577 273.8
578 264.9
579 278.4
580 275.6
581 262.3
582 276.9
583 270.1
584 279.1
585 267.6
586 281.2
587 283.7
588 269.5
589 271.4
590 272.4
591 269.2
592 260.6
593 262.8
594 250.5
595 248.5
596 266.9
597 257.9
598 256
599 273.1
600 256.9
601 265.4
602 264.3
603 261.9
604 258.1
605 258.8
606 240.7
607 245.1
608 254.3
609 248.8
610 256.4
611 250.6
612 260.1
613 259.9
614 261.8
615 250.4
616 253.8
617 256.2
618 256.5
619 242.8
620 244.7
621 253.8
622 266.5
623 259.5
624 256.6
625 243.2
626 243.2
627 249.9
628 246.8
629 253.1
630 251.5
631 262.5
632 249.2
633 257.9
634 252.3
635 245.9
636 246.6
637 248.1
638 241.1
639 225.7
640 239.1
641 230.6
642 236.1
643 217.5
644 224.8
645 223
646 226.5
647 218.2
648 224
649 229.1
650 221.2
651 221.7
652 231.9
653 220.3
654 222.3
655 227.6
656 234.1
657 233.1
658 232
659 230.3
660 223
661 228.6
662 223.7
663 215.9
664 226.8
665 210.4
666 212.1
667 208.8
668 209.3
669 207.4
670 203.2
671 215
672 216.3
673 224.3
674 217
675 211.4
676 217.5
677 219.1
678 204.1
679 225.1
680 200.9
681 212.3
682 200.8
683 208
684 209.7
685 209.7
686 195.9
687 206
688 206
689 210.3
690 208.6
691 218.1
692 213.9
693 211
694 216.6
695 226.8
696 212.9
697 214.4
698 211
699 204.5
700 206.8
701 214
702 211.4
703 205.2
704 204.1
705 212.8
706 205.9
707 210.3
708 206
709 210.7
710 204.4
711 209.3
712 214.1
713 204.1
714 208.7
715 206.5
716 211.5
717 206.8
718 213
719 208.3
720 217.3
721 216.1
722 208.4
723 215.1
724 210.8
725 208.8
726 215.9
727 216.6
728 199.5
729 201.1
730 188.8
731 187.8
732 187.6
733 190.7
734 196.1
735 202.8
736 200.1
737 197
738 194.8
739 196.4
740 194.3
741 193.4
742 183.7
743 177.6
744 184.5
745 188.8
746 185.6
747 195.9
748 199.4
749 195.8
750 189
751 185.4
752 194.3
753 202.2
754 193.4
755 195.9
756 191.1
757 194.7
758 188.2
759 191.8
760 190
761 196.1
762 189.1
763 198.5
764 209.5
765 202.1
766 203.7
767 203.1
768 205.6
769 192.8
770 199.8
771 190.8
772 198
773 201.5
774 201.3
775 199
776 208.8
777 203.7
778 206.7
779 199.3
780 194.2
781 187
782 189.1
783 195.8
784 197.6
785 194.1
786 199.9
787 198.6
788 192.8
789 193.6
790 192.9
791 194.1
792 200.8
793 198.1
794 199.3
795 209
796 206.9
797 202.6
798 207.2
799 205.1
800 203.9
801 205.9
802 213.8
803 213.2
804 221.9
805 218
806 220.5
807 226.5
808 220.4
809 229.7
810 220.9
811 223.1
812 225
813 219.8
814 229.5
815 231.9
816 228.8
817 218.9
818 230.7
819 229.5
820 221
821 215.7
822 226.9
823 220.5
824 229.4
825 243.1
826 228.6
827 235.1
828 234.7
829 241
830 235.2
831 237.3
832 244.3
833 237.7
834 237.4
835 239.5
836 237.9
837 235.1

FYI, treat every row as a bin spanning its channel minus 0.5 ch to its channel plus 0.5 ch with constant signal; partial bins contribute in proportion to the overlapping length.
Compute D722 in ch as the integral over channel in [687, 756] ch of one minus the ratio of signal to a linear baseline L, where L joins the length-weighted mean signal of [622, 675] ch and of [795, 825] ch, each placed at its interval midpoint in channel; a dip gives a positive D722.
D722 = 6.92 ch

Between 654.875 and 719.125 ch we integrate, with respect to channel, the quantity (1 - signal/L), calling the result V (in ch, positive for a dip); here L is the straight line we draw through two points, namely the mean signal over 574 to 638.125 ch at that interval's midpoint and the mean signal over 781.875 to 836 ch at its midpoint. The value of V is 7.9 ch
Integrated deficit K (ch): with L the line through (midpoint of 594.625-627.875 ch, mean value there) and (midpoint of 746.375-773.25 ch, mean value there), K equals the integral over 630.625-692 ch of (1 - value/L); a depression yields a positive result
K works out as 3.4 ch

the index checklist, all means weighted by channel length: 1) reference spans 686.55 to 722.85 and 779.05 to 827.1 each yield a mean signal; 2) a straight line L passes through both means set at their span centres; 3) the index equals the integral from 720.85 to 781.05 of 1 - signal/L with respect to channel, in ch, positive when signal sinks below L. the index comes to 4.0 ch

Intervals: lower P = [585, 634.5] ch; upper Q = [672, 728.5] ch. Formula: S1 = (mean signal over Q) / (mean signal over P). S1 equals 0.82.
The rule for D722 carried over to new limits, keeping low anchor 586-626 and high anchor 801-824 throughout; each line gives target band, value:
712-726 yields 1.6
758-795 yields 5.0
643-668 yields 2.6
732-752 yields 3.6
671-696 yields 3.4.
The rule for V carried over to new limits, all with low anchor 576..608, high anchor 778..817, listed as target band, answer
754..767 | 1.33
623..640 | 0.39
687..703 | 1.66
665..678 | 1.61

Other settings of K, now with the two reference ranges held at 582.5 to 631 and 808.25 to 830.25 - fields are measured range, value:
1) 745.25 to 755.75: 2.0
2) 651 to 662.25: 1.1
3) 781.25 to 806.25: 3.1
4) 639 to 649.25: 1.1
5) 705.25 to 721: 2.2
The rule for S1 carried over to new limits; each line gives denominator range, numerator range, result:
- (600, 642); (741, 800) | 0.78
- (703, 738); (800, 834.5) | 1.10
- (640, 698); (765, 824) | 0.96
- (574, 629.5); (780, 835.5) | 0.83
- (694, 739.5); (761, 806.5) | 0.97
